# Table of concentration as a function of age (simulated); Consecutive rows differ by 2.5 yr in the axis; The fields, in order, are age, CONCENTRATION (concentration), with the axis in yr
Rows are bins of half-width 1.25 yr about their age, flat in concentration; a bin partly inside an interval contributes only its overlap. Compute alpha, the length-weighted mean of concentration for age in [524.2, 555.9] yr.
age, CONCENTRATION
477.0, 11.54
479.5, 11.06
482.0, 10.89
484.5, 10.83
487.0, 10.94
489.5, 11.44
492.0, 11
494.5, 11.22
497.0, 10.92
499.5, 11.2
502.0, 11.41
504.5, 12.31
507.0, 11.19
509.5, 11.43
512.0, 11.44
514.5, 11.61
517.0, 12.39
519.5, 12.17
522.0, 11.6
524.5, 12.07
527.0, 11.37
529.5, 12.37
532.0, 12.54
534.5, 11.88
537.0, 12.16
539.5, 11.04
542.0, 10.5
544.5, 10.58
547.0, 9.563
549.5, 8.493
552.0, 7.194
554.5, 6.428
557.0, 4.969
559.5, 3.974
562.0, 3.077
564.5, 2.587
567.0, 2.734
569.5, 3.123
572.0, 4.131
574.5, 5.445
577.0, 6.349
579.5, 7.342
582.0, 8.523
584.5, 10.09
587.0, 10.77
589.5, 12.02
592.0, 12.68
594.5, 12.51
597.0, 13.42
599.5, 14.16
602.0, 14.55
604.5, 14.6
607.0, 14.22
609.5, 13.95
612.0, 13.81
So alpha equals 10.4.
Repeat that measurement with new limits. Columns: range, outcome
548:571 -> 4.78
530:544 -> 11.6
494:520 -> 11.6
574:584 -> 7.26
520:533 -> 12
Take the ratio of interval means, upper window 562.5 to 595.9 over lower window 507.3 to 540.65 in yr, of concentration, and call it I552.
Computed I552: 0.6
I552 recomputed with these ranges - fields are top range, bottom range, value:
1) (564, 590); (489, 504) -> 0.59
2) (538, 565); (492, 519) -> 0.63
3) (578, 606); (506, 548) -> 1.03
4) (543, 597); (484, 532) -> 0.64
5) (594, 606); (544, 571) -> 2.51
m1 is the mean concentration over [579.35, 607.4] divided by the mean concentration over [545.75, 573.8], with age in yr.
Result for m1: 2.4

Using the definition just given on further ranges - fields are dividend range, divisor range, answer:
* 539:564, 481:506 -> 0.65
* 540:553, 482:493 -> 0.85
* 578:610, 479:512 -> 1.08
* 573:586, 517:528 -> 0.64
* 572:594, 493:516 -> 0.79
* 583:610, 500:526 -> 1.10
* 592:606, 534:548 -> 1.26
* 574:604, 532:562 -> 1.25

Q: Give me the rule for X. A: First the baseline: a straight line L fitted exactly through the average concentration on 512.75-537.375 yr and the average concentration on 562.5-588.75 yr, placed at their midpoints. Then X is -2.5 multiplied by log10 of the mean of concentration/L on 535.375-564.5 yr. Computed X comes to 0.202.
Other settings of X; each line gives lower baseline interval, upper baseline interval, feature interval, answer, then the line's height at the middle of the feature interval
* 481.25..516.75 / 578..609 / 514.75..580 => 0.358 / 11.7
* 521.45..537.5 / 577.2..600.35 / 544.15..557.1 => 0.418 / 11.7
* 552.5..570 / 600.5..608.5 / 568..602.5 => 0.080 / 9.8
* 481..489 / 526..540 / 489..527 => -0.013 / 11.4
